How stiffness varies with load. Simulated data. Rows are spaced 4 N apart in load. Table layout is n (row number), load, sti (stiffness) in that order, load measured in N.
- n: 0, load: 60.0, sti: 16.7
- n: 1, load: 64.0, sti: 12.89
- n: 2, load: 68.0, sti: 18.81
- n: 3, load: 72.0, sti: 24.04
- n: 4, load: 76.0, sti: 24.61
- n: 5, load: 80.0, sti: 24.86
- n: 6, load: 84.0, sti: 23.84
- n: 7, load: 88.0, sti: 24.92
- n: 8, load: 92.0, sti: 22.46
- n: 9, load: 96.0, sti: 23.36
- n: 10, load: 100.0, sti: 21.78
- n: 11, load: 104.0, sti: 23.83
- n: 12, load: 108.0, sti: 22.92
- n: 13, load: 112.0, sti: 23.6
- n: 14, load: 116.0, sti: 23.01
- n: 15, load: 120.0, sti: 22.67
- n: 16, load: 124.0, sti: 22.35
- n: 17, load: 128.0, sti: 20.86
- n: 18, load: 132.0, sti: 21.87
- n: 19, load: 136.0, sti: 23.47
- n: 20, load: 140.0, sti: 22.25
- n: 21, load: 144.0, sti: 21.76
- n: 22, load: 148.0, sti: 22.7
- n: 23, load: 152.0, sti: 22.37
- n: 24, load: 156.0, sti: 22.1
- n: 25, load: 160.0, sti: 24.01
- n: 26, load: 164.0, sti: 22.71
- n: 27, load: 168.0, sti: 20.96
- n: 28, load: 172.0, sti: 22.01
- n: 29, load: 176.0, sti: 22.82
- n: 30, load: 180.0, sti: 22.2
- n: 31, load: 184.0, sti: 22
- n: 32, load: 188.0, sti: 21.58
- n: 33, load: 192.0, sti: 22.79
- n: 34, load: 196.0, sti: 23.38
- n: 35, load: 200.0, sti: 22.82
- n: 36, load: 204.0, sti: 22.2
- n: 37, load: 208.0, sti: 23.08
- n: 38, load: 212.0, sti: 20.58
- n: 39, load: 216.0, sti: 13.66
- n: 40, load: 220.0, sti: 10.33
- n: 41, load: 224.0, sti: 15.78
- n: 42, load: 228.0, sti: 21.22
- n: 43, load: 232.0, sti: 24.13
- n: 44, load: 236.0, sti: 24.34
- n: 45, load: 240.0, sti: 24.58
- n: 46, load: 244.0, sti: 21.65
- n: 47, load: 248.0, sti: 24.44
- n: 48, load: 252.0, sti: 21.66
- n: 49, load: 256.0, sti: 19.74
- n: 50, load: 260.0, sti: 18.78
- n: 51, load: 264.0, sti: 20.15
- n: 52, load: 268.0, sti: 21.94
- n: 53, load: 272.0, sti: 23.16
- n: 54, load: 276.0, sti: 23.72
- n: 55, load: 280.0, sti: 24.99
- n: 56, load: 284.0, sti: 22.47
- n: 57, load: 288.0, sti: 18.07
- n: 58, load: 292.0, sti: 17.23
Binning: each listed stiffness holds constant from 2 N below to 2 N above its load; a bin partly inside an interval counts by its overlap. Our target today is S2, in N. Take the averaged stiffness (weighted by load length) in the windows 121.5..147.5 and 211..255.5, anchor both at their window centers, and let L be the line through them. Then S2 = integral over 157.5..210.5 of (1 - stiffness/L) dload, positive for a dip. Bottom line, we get -3.3 N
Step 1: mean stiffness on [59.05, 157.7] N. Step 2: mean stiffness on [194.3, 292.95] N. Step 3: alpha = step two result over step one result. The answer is 0.9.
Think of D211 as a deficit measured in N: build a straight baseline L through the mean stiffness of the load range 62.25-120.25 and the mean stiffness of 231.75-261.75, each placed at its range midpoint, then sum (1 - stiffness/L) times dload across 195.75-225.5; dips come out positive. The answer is 4.8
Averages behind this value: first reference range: 22.5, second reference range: 22.3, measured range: 18.8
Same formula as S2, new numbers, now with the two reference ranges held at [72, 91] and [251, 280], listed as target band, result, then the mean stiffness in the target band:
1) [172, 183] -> 0.3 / 22.4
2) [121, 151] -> 1.7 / 22.2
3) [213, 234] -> 4.7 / 17.2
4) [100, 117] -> 0.6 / 23.2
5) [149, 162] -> 0.2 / 22.8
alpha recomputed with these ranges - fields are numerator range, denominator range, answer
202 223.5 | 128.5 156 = 0.80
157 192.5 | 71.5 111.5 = 0.94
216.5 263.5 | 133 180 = 0.91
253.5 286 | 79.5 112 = 0.93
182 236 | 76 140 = 0.89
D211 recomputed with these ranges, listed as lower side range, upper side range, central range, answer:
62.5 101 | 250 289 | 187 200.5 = -0.5 N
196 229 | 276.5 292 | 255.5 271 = 0.2 N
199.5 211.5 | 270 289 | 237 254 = -0.4 N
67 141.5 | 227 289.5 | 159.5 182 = 0.3 N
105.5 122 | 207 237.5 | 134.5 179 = -2.1 N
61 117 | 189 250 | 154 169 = -0.6 N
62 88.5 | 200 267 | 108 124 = -1.1 N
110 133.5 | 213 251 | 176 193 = -0.9 N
